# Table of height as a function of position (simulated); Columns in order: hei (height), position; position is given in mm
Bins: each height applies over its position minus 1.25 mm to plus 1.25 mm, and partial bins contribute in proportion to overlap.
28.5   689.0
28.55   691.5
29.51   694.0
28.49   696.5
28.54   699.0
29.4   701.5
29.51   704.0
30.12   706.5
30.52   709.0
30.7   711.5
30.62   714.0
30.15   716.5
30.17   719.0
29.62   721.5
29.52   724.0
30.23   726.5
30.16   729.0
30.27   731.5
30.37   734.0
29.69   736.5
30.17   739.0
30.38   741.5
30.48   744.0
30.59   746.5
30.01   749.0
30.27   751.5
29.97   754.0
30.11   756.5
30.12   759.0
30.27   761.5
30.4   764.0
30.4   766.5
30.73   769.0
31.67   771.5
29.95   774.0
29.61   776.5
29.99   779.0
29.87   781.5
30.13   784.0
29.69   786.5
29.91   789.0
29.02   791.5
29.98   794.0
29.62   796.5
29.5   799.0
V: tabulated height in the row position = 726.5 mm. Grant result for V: 30.23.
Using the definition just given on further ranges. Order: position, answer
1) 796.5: 29.62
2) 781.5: 29.87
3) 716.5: 30.15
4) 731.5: 30.27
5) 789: 29.91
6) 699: 28.54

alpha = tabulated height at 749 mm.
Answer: 30.01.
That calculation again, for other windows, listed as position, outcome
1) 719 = 30.17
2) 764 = 30.4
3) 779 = 29.99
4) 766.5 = 30.4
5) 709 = 30.52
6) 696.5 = 28.49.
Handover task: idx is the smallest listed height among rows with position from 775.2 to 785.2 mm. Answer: 29.61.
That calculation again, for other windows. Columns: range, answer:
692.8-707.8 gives 28.49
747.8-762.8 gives 29.97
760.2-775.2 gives 29.95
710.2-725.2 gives 29.52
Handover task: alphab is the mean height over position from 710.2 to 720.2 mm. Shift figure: 30.4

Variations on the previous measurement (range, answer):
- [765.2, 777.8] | 30.5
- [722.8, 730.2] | 30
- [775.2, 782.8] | 29.8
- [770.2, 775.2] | 30.8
